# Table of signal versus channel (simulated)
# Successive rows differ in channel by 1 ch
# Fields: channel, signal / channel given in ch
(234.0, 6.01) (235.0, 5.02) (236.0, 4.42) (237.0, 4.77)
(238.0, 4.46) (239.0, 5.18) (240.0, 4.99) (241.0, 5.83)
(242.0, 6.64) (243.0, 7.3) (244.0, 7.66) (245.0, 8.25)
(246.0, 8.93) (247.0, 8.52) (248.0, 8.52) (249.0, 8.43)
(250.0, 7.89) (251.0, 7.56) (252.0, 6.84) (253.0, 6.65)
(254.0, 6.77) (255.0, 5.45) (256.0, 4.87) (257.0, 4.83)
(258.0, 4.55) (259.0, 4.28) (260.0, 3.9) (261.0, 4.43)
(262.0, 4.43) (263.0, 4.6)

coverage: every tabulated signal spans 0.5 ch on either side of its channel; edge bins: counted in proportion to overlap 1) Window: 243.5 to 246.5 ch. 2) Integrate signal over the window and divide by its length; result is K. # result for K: 8.28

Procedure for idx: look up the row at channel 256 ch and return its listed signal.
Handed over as 4.87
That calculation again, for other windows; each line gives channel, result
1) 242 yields 6.64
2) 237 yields 4.77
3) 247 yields 8.52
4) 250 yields 7.89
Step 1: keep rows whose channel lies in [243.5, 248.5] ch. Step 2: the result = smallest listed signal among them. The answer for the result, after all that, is 7.66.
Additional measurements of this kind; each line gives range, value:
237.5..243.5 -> 4.46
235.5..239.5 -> 4.42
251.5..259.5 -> 4.28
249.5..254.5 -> 6.65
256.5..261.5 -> 3.9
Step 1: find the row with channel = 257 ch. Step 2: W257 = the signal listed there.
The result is 4.83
